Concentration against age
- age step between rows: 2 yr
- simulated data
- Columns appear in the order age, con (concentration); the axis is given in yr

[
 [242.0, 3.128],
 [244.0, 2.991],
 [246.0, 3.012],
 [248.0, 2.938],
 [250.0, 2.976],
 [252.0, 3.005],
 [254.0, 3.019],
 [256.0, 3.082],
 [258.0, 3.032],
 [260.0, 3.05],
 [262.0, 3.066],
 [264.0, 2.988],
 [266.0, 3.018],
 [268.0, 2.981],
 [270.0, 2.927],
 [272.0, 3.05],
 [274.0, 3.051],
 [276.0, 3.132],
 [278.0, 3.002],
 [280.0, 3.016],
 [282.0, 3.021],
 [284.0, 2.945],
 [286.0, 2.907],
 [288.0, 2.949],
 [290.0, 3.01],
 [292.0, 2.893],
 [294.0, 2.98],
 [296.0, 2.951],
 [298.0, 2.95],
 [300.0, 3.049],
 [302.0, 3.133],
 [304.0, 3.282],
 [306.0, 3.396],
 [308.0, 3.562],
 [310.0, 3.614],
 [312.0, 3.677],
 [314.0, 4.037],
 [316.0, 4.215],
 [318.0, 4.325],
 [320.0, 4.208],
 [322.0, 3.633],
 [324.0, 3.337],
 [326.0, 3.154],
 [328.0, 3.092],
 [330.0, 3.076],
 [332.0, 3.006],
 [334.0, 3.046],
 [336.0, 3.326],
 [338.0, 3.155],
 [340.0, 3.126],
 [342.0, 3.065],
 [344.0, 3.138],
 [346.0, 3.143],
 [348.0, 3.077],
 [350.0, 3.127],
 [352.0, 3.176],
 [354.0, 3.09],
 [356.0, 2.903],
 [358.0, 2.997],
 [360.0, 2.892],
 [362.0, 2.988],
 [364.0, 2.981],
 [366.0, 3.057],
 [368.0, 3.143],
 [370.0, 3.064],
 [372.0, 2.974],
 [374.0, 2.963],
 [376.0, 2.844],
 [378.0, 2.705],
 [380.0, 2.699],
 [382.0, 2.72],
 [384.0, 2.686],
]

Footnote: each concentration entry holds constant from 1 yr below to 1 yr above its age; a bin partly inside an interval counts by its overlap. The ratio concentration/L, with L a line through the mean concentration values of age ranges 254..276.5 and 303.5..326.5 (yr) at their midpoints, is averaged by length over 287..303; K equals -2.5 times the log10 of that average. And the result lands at 0.154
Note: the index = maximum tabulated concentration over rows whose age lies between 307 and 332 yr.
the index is 4.325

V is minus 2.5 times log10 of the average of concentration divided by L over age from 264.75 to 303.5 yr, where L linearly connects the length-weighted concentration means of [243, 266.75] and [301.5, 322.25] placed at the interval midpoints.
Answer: 0.13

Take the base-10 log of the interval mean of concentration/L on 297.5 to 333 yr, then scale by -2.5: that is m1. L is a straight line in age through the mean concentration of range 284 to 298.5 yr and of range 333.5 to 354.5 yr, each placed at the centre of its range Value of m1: -0.15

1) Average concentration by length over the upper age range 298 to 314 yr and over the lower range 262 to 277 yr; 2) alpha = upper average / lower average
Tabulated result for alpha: 1.12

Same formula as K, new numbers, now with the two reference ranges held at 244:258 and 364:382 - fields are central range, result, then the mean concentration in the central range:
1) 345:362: -0.040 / 3.05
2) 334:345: -0.073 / 3.15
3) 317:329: -0.221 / 3.62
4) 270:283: -0.017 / 3.04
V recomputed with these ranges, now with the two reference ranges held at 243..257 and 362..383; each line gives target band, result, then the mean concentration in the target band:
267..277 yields -0.01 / 3.03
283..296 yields 0.01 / 2.95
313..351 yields -0.15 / 3.38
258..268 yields -0.01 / 3.03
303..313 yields -0.18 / 3.51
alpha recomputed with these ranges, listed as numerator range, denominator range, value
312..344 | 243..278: 1.14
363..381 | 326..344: 0.94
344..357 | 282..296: 1.05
